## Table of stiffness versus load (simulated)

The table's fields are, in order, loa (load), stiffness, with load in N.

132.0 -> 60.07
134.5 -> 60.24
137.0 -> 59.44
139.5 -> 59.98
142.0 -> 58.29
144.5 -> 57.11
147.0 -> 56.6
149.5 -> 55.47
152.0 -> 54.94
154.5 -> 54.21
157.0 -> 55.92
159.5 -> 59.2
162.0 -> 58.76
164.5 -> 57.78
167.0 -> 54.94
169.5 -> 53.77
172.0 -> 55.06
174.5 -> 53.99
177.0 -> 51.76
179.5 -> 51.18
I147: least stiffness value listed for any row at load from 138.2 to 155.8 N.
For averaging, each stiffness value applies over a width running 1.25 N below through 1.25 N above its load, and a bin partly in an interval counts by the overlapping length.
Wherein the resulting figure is 54.21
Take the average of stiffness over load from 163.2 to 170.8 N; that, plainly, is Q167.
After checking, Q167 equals 55.5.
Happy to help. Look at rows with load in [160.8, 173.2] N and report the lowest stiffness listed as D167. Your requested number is 53.77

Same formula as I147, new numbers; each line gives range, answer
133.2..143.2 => 58.29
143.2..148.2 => 56.6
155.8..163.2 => 55.92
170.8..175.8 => 53.99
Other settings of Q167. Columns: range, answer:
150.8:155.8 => 54.6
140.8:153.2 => 56.5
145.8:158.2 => 55.4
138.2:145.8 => 58.5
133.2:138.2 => 59.8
